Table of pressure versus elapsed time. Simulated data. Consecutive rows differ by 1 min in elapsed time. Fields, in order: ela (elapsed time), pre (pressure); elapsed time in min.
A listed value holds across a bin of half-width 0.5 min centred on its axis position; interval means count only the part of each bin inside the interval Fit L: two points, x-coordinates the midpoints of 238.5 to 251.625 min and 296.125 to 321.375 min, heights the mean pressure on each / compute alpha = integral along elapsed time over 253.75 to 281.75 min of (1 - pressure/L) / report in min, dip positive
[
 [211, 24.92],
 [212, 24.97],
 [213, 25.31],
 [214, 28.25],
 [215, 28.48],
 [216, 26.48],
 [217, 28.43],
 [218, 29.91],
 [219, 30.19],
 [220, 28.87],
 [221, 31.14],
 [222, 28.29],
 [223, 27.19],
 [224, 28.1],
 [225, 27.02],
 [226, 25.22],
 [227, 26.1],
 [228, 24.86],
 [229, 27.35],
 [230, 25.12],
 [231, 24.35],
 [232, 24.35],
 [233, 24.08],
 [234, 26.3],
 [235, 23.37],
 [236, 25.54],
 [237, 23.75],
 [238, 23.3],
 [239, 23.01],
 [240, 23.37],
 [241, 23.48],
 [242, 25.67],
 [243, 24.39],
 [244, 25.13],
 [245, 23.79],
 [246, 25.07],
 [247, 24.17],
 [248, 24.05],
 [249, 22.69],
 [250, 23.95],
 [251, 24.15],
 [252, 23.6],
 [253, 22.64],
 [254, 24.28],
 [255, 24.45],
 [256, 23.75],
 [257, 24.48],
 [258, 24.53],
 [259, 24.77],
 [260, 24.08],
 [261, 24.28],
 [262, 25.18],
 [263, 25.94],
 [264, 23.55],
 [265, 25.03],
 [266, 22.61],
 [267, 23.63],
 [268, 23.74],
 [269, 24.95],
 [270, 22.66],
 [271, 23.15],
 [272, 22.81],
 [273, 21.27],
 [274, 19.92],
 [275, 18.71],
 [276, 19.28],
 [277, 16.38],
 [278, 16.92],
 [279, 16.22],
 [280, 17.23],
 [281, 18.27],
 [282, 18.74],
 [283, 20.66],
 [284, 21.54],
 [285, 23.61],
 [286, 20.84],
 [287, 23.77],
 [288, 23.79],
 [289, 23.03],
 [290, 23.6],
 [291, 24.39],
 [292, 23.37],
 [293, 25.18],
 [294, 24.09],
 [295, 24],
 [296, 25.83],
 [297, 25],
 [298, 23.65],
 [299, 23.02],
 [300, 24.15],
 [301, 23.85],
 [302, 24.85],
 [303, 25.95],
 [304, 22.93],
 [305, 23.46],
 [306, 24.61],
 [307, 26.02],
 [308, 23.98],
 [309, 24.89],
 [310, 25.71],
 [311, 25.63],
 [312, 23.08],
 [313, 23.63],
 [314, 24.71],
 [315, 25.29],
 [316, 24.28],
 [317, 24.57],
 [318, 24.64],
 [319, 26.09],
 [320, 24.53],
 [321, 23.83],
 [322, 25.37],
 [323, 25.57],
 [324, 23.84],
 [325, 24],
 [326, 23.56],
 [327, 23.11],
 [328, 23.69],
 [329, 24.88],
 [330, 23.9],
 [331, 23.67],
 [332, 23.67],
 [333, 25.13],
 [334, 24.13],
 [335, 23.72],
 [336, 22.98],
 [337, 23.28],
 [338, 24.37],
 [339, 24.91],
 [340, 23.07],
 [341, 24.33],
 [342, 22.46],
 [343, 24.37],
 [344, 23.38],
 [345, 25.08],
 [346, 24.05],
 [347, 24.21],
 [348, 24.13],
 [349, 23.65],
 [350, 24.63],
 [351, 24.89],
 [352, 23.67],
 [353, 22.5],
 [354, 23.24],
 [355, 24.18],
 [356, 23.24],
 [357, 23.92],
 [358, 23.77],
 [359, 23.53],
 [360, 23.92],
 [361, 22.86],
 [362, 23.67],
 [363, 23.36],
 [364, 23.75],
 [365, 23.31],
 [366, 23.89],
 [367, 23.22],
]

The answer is 2.4 min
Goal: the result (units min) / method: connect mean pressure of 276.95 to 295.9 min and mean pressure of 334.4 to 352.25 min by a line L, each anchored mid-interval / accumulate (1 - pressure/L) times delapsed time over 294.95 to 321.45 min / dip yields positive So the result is -2.4 min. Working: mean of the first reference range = 21.6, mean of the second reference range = 24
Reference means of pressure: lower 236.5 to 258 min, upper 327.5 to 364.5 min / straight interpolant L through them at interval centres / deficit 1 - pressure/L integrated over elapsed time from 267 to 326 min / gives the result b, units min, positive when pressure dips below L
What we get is 2.0 min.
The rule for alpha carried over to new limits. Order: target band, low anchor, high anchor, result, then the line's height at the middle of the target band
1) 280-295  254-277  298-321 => 0.93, 23.8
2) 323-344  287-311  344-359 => 0.15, 24.1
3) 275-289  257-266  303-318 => 2.67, 24.5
